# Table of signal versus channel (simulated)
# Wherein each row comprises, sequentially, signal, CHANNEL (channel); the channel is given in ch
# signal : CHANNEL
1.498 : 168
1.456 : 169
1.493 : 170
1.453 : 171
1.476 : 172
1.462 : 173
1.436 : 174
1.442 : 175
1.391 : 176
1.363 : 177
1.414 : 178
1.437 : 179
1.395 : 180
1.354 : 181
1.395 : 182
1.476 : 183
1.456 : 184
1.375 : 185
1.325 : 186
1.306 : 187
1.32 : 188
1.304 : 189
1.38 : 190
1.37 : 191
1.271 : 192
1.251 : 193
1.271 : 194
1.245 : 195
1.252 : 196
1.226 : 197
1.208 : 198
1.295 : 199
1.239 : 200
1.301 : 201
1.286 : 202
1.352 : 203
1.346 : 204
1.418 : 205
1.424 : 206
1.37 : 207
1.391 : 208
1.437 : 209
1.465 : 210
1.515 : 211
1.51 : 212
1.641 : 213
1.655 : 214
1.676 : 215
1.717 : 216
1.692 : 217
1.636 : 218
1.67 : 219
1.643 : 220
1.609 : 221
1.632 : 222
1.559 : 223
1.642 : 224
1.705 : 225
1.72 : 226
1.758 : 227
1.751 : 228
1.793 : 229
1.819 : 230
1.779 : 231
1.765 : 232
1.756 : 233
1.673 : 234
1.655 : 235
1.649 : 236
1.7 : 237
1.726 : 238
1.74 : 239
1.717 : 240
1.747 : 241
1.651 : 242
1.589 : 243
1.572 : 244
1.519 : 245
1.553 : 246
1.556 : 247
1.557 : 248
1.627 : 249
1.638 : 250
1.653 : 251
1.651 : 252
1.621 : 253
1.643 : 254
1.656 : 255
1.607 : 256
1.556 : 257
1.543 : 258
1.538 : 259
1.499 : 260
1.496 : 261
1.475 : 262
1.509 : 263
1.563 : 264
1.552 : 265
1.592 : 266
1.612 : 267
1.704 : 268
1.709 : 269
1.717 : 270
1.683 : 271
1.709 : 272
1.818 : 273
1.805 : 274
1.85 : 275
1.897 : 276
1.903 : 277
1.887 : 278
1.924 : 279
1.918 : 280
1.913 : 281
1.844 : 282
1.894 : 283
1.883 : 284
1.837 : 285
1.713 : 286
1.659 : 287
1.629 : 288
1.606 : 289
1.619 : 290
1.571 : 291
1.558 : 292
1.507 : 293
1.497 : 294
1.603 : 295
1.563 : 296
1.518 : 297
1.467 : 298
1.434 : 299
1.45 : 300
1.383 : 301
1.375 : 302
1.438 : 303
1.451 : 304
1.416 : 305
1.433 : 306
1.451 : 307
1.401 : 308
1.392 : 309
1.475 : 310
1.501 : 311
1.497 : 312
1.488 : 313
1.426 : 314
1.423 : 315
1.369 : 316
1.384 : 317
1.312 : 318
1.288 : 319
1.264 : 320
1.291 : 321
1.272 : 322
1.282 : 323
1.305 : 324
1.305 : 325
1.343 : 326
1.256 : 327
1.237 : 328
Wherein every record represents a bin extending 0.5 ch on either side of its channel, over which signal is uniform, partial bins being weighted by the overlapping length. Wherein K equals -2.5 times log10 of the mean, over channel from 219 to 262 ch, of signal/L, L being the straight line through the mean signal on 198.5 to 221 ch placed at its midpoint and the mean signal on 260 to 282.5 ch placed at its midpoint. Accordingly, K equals -0.03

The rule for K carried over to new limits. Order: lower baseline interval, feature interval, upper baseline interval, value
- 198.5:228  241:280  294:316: -0.11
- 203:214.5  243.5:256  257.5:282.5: 0.02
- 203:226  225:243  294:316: -0.12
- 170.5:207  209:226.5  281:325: -0.17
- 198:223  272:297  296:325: -0.22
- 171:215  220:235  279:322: -0.19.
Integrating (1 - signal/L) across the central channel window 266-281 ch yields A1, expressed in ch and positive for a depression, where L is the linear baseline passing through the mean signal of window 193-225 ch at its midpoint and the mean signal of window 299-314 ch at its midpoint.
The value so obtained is -3.6 ch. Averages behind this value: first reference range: 1.46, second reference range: 1.44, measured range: 1.79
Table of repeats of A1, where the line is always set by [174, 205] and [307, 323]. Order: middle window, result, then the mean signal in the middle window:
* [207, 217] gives -1.54 ch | 1.55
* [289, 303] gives -1.30 ch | 1.5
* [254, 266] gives -1.65 ch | 1.55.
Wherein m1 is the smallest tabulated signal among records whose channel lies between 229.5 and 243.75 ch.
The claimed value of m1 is 1.589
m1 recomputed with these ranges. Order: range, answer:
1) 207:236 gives 1.37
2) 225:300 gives 1.434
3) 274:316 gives 1.369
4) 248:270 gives 1.475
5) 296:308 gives 1.375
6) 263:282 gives 1.509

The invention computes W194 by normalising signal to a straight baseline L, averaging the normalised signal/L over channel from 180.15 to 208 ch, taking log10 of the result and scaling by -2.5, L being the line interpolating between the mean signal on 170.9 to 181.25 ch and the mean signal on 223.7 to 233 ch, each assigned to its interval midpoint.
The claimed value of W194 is 0.15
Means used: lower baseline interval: 1.42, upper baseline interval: 1.75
